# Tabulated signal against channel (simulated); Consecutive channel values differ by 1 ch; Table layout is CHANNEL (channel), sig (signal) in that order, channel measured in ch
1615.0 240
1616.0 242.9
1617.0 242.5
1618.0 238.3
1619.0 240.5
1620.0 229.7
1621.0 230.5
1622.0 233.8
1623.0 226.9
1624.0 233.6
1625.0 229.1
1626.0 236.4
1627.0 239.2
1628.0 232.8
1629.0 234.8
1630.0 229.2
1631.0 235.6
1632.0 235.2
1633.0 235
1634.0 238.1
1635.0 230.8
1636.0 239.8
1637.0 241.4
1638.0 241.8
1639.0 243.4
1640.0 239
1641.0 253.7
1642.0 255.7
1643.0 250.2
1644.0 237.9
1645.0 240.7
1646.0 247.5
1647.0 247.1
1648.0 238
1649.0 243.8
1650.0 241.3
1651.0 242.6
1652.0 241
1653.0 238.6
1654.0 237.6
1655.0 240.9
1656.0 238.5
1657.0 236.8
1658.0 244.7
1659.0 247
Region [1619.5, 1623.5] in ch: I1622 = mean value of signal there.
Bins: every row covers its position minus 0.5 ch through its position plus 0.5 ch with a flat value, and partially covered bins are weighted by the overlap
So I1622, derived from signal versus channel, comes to 230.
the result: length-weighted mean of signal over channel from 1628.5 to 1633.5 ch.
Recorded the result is 234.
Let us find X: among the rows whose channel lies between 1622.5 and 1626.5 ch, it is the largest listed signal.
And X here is 236.4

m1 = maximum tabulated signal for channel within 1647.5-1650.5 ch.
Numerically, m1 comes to 243.8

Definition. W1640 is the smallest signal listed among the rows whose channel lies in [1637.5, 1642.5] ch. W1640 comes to 239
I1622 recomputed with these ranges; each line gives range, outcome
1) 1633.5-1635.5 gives 234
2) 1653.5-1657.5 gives 238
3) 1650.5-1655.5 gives 240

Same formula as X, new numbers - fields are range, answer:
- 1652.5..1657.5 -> 240.9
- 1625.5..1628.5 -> 239.2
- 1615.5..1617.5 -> 242.9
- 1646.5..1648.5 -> 247.1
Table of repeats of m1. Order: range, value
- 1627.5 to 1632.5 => 235.6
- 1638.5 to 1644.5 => 255.7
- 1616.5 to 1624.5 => 242.5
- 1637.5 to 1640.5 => 243.4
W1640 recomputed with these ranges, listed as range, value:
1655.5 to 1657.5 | 236.8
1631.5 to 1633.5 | 235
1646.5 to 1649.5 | 238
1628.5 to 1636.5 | 229.2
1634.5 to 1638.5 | 230.8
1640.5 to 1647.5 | 237.9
